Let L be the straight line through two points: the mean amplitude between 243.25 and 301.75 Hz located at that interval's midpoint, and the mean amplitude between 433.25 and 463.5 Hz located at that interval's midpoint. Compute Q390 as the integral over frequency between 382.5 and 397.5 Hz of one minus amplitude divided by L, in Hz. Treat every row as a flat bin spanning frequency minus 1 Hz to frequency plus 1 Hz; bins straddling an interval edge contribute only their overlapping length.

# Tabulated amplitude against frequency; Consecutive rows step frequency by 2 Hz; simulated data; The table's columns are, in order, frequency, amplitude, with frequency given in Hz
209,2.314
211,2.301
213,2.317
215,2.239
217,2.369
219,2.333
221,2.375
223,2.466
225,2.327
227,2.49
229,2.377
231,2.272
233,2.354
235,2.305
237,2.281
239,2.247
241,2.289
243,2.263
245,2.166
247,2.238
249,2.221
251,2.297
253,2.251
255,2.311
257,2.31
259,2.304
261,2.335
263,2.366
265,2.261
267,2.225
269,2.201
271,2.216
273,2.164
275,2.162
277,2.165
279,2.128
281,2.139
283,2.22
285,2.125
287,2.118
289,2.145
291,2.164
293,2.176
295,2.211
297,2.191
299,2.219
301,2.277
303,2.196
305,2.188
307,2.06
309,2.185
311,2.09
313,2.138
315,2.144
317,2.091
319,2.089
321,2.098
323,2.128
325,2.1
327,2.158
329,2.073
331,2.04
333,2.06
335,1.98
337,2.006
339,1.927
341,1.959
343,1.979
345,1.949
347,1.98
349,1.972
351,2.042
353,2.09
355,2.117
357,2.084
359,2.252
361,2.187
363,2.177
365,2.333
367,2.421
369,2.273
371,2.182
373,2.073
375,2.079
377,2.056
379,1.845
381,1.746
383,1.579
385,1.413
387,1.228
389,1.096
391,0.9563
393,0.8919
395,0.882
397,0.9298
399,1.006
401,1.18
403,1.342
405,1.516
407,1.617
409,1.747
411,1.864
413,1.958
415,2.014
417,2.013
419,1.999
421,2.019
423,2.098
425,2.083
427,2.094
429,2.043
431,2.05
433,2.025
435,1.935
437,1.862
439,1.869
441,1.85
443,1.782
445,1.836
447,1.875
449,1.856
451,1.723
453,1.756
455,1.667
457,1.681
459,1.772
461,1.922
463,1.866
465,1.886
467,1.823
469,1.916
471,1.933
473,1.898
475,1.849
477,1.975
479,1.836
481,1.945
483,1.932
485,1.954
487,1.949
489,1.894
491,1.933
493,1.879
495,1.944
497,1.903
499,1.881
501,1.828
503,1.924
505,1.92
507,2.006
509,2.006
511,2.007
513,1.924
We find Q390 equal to 6.5 Hz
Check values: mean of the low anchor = 2.22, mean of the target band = 1.11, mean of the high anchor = 1.82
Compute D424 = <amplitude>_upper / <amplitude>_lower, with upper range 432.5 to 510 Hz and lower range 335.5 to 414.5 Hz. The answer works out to 1.06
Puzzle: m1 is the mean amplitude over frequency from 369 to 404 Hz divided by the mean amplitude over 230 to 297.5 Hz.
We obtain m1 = 0.66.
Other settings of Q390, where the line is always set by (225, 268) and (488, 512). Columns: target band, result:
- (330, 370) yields 1.0 Hz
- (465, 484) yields 0.6 Hz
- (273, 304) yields 0.8 Hz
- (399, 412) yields 3.5 Hz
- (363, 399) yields 7.9 Hz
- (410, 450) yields 1.4 Hz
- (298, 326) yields 0.7 Hz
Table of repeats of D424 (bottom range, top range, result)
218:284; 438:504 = 0.82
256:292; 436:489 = 0.84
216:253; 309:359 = 0.89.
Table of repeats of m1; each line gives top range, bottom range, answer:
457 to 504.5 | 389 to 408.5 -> 1.63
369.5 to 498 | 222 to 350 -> 0.81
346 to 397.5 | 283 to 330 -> 0.84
